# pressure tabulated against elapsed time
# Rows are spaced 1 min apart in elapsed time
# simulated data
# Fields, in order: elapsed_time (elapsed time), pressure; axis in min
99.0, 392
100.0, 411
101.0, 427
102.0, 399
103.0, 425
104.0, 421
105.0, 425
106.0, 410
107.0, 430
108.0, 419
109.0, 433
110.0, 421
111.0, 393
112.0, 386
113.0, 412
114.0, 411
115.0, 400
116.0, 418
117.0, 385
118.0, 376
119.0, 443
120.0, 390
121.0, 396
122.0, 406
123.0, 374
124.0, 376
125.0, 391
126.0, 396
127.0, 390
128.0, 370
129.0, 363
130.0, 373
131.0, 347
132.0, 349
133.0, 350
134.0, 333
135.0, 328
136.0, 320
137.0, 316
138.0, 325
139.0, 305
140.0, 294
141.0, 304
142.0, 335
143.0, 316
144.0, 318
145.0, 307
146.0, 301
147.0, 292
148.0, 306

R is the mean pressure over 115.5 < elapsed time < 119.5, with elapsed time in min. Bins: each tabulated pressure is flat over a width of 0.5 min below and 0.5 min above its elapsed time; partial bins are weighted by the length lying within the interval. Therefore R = 406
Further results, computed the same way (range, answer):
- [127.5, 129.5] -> 366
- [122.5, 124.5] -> 375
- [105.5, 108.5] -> 420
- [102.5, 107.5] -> 422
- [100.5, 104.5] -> 418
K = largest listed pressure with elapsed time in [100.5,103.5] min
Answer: 427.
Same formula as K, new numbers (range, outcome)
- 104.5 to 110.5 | 433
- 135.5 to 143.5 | 335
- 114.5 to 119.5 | 443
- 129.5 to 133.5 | 373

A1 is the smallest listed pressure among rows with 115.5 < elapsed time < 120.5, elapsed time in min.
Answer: 376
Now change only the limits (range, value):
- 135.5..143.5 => 294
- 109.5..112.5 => 386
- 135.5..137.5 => 316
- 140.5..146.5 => 301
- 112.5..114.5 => 411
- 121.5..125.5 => 374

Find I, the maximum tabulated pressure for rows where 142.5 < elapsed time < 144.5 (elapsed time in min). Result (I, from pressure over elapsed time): 318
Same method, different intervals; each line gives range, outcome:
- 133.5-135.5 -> 333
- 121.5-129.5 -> 406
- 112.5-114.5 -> 412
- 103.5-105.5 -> 425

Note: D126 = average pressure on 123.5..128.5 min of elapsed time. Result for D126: 385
